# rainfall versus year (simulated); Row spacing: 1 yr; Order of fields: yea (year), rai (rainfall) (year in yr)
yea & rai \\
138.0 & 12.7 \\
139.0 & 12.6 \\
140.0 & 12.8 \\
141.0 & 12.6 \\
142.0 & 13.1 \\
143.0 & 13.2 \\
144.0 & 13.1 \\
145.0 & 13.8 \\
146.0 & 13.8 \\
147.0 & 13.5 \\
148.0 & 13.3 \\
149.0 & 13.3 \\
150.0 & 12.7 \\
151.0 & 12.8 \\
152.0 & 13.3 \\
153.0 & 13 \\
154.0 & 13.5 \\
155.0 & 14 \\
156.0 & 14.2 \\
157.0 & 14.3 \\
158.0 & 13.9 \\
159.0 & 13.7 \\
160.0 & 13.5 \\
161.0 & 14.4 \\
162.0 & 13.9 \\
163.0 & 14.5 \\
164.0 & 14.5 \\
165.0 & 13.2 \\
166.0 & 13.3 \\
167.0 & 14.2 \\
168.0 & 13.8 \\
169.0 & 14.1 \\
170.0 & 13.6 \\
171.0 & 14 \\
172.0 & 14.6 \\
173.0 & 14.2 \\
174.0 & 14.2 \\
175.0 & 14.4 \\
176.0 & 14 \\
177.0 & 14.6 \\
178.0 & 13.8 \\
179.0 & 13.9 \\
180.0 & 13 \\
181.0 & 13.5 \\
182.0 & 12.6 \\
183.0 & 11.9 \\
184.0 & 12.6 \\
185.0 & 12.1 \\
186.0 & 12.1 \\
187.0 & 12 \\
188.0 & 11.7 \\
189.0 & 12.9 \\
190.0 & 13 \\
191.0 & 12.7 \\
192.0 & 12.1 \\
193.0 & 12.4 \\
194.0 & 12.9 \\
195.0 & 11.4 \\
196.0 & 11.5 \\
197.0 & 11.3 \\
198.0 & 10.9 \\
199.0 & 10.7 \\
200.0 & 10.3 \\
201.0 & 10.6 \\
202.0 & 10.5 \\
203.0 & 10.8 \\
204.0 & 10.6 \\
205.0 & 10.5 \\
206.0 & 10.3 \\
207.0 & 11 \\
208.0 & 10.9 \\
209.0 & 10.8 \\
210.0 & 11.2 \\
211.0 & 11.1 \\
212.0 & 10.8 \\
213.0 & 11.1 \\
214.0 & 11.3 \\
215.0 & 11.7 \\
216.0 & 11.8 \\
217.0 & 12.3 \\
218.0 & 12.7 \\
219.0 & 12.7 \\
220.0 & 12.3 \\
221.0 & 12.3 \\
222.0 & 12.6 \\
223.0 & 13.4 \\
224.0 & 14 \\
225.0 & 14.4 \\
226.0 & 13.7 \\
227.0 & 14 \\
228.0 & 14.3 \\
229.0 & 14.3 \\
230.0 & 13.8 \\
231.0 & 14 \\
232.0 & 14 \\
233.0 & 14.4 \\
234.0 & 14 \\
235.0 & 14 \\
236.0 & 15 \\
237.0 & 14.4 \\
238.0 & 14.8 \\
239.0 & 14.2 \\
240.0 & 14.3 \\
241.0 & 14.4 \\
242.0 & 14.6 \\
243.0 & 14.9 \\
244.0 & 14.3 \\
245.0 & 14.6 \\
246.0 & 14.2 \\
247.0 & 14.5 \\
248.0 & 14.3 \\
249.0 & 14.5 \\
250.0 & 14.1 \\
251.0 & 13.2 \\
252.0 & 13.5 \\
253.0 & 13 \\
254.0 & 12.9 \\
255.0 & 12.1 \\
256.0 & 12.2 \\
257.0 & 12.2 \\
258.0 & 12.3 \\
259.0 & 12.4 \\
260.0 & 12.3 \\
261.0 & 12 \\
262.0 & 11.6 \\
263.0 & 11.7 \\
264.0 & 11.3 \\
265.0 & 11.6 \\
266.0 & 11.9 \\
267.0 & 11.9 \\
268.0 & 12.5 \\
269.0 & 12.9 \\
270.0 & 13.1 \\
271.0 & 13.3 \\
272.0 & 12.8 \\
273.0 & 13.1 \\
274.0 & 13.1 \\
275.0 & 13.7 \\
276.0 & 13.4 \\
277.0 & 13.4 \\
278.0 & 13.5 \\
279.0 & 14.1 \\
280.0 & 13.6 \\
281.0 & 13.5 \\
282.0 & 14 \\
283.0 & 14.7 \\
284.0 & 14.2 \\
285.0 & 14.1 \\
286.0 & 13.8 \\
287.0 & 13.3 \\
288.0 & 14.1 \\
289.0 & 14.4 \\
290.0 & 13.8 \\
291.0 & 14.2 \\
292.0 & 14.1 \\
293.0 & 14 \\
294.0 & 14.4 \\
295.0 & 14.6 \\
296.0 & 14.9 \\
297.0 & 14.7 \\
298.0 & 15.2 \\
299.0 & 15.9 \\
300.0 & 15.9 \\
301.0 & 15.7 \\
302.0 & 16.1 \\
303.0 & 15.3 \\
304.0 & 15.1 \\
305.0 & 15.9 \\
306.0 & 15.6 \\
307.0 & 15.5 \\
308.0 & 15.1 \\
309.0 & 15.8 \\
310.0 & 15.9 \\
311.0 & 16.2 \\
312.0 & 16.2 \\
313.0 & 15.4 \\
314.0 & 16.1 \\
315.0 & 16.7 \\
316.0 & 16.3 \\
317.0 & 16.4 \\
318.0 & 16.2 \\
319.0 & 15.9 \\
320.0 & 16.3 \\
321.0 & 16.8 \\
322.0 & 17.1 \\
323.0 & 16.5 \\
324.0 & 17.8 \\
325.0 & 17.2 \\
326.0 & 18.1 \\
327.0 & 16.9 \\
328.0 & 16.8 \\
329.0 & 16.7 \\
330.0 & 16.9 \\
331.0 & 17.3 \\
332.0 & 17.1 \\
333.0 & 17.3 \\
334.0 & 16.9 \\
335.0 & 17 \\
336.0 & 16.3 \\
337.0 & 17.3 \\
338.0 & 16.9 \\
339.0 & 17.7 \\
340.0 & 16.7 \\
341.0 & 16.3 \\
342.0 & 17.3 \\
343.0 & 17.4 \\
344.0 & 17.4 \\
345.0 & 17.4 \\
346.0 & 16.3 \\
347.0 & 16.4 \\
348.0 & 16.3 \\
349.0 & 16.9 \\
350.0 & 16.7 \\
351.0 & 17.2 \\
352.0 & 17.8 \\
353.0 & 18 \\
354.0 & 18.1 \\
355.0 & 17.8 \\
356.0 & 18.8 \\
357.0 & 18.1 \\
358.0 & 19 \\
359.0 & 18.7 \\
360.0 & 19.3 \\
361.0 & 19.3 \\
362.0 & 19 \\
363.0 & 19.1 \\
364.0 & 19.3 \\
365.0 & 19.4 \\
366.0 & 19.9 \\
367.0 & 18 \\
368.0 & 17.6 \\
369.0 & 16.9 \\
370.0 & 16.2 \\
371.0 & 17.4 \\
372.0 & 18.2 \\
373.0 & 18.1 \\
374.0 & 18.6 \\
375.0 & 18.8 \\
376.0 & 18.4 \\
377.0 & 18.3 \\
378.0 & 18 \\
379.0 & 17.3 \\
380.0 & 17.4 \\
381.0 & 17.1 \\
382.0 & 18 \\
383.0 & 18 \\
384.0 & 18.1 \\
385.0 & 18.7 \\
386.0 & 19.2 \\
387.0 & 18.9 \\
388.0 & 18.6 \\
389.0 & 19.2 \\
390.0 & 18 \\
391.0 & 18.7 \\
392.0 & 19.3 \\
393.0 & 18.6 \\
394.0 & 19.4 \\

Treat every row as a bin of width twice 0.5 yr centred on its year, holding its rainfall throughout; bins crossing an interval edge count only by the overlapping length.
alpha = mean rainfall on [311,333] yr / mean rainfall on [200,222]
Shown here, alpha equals 1.48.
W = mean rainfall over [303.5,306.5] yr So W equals 15.5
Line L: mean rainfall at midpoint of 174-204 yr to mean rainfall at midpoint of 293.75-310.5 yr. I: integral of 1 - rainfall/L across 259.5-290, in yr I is 3.2 yr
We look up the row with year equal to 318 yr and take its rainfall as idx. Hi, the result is 16.2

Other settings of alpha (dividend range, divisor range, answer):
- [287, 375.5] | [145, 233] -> 1.31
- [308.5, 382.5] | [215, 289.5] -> 1.30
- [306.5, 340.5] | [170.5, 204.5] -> 1.33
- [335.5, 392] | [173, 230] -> 1.46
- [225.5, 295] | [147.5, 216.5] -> 1.07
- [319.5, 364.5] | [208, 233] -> 1.38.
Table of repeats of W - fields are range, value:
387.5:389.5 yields 18.9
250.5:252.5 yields 13.3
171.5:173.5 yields 14.4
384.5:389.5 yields 18.9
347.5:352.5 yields 17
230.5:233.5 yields 14.1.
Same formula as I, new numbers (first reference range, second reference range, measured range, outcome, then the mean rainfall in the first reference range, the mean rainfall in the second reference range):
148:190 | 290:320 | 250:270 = 3.33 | 13.5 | 15.5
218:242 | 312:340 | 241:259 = 1.08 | 13.9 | 16.8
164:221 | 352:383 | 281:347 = 2.19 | 12.3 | 18.3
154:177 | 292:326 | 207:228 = 3.46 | 14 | 15.8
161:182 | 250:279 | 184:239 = 4.15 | 13.9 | 12.7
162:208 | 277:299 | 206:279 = 2.41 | 12.6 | 14.2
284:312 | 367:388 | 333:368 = -1.64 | 15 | 18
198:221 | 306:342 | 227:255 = -3.22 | 11.2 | 16.6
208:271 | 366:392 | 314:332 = -0.80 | 13.1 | 18.1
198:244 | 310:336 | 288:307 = 0.87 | 12.7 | 16.7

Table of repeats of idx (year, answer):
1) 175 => 14.4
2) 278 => 13.5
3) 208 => 10.9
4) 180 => 13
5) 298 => 15.2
